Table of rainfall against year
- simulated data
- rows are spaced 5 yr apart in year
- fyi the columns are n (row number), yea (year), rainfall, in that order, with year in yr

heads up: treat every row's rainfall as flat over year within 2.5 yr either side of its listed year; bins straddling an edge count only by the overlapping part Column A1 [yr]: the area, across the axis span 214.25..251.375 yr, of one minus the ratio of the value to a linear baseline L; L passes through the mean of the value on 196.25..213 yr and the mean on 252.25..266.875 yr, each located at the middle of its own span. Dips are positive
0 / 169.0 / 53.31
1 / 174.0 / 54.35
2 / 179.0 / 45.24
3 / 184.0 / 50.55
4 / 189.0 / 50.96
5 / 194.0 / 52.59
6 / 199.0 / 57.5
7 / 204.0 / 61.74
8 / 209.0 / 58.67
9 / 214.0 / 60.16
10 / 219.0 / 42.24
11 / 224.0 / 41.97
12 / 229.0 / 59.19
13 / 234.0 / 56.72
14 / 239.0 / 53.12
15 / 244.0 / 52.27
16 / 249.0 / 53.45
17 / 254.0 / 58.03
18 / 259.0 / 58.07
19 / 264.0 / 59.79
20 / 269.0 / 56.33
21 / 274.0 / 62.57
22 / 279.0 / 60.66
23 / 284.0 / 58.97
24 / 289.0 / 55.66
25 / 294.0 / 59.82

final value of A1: 4.48 yr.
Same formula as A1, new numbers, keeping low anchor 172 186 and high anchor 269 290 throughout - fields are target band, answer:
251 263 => -0.2 yr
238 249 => 0.6 yr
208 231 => 0.8 yr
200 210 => -1.5 yr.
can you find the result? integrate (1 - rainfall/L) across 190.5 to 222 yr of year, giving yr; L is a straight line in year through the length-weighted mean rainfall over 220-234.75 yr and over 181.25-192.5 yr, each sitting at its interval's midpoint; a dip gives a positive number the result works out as -2.6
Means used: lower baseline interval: 50.8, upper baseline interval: 51.1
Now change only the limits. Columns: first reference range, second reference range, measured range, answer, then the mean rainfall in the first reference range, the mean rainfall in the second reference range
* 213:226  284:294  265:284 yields -1.5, 47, 57.5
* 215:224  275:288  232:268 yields -2.5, 45.2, 59.7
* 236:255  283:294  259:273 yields -0.7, 54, 57.7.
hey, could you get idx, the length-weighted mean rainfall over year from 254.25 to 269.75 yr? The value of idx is 58.3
